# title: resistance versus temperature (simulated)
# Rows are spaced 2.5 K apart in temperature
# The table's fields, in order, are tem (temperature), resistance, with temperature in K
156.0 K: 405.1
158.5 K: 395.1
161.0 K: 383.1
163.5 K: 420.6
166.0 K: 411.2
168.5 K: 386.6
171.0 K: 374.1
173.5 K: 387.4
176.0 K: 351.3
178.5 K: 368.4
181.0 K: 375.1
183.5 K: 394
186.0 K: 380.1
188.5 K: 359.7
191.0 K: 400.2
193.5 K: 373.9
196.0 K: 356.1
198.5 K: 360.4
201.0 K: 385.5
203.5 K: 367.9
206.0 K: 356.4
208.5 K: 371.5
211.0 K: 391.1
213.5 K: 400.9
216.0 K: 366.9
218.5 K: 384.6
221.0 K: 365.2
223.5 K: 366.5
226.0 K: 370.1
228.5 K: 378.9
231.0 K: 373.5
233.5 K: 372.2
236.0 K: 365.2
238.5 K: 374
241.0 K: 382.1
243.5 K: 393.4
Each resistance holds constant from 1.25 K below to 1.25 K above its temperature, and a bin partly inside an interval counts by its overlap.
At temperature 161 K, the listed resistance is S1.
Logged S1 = 383.1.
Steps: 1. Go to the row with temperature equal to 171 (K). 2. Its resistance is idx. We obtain 374.1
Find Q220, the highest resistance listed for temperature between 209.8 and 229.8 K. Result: 400.9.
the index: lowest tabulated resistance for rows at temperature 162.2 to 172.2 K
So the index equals 374.1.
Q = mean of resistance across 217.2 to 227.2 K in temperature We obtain 372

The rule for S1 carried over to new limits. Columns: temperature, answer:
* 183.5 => 394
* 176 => 351.3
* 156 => 405.1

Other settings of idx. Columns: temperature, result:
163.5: 420.6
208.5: 371.5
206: 356.4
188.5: 359.7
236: 365.2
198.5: 360.4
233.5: 372.2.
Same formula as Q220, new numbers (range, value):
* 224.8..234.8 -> 378.9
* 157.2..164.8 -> 420.6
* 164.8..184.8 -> 411.2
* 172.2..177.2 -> 387.4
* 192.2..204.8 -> 385.5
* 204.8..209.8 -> 371.5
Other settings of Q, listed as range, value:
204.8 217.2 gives 377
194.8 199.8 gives 359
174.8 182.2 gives 365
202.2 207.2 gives 362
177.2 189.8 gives 375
